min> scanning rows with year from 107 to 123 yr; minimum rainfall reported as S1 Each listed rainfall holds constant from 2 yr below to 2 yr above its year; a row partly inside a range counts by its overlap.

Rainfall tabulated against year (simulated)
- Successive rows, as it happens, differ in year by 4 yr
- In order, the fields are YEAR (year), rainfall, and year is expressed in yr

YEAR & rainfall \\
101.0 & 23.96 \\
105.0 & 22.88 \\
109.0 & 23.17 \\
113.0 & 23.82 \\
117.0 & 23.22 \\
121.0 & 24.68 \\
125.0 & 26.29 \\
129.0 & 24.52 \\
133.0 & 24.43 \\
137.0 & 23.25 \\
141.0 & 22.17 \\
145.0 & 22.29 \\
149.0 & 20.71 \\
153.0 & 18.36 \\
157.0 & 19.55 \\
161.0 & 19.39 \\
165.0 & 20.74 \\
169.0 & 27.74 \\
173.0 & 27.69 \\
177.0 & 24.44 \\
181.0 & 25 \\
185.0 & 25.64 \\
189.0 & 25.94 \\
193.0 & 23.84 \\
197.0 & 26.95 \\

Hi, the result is 23.17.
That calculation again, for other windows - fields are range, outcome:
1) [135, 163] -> 18.36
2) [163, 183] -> 20.74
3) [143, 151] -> 20.71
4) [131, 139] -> 23.25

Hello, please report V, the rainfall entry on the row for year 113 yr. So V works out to 23.82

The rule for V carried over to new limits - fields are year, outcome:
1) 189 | 25.94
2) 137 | 23.25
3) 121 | 24.68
